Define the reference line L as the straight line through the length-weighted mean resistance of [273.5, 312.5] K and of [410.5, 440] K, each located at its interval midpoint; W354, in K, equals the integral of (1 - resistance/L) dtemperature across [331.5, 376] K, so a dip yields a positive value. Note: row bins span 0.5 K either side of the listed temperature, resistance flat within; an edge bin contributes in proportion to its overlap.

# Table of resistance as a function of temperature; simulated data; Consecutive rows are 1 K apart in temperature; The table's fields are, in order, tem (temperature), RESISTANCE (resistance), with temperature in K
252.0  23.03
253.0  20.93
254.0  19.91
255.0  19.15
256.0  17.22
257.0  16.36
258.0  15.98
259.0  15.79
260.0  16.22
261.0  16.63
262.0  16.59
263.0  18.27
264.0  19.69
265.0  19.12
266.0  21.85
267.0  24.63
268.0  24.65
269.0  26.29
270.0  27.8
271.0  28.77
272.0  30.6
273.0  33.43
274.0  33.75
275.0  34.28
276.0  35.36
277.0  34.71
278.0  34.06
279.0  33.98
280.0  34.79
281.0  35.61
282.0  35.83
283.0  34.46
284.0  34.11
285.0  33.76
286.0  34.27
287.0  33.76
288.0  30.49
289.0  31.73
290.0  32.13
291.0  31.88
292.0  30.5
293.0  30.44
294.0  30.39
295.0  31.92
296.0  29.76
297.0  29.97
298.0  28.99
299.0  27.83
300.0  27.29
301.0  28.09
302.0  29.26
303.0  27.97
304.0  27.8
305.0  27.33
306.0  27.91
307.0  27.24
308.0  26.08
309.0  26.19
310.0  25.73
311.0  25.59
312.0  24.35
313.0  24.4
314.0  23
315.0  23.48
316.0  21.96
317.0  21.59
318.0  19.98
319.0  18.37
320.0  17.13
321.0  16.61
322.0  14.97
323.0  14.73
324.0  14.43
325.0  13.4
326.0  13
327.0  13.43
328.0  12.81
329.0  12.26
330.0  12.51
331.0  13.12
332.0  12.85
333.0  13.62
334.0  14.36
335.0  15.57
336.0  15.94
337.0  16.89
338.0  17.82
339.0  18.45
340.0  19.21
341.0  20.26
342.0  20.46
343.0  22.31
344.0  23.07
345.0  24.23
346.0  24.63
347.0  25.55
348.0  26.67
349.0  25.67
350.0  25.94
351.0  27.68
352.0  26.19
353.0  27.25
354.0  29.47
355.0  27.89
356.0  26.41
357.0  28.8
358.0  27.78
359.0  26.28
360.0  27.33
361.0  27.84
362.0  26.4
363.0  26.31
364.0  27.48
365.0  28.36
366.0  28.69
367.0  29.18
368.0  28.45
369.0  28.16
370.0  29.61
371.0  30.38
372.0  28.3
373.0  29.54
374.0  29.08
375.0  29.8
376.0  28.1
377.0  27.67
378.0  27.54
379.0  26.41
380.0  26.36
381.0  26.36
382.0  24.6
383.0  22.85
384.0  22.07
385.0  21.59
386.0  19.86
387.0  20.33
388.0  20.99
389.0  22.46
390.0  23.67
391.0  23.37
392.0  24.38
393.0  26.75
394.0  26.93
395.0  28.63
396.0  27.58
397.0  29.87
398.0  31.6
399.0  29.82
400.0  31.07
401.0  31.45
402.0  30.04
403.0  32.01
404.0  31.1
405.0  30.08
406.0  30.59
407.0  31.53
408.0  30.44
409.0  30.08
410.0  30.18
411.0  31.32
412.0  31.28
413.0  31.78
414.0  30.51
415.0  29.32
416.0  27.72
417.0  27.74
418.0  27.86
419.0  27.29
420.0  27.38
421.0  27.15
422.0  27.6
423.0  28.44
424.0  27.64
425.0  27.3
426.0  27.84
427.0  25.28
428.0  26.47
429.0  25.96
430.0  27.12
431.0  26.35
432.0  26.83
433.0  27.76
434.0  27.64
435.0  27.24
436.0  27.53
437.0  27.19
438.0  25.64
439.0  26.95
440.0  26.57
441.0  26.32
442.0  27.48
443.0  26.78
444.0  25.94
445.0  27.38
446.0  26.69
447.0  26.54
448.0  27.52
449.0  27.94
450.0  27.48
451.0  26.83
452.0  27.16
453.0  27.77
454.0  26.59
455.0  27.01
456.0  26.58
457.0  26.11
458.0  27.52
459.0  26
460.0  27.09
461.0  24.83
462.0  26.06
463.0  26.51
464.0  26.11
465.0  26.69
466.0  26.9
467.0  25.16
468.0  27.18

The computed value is 7.0 K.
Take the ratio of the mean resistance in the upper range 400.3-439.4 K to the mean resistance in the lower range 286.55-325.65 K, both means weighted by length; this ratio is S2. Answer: 1.1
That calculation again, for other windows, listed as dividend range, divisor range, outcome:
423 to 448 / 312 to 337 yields 1.62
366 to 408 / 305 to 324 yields 1.24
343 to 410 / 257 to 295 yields 0.96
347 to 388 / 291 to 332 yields 1.18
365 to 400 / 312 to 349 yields 1.45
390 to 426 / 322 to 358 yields 1.45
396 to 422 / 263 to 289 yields 0.98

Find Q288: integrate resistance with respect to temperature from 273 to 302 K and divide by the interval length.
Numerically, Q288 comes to 32.3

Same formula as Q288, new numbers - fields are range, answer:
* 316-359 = 19.9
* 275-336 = 25.2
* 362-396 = 26.2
